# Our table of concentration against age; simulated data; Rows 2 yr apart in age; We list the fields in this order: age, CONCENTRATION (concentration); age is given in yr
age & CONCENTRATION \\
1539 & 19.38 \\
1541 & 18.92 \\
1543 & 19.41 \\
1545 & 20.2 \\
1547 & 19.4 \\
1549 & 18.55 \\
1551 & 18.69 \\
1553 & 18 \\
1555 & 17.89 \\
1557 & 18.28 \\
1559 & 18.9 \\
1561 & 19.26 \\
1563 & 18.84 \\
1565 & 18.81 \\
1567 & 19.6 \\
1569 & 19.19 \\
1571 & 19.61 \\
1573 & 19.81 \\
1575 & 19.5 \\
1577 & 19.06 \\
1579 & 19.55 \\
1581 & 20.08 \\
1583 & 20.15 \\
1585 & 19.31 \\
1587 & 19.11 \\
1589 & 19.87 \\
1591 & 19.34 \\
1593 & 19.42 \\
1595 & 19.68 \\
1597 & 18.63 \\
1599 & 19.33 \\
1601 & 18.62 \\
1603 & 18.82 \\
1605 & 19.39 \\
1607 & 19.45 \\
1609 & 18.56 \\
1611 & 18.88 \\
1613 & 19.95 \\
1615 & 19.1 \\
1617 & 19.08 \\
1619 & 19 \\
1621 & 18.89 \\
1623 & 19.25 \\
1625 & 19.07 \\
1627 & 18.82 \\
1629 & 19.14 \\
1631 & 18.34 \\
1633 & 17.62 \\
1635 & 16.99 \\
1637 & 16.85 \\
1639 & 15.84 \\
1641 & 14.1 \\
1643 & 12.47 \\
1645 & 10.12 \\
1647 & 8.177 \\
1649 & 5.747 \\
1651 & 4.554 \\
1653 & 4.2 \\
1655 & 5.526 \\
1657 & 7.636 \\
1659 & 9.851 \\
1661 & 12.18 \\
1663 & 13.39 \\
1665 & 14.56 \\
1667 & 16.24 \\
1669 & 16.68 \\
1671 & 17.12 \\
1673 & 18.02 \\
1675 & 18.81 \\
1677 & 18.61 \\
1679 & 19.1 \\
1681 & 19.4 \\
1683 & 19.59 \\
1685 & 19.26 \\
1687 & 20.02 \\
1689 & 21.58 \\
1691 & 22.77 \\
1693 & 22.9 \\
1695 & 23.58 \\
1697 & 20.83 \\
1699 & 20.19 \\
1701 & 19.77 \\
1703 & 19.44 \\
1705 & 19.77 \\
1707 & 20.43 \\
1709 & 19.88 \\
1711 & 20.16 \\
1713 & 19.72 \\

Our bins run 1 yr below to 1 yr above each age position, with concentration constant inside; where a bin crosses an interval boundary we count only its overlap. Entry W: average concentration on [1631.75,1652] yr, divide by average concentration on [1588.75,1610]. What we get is 0.64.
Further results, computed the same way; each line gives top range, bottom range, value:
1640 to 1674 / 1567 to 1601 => 0.58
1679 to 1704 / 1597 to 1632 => 1.09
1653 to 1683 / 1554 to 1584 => 0.76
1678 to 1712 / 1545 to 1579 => 1.08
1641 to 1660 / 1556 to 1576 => 0.41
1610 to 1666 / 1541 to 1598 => 0.74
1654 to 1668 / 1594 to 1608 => 0.59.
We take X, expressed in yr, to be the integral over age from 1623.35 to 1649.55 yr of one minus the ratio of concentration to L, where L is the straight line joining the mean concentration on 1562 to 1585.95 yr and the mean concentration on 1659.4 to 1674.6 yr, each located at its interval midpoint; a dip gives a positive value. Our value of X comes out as 2.59 yr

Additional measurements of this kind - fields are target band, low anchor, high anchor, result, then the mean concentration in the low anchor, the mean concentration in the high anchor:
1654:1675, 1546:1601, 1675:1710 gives 7.0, 19.2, 20.4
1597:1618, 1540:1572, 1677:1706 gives 0.5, 19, 20.5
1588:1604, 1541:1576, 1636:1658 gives -4.5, 19.1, 9.57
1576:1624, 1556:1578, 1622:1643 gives -2.7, 19.2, 17.4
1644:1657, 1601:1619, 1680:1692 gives 8.7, 19.1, 20.4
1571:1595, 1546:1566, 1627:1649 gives -3.1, 18.7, 14.7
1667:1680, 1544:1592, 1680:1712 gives 1.6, 19.2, 20.6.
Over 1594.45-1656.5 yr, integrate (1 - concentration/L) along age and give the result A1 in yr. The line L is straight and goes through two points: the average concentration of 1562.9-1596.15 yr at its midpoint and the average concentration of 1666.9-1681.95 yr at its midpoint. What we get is 10.0 yr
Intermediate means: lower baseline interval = 19.5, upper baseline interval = 18.1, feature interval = 15.8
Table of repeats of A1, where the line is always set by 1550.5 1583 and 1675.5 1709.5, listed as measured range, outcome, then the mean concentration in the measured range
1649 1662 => 8.3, 7.2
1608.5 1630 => 0.6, 19.1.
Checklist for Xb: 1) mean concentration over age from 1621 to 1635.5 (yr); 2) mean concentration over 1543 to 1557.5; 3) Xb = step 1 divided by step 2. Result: 0.99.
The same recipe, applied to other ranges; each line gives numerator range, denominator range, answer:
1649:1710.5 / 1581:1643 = 0.90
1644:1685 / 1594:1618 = 0.69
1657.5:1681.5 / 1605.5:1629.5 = 0.83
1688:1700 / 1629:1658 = 1.90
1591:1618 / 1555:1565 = 1.02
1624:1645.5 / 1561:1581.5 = 0.85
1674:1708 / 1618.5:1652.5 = 1.38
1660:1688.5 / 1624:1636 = 0.95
